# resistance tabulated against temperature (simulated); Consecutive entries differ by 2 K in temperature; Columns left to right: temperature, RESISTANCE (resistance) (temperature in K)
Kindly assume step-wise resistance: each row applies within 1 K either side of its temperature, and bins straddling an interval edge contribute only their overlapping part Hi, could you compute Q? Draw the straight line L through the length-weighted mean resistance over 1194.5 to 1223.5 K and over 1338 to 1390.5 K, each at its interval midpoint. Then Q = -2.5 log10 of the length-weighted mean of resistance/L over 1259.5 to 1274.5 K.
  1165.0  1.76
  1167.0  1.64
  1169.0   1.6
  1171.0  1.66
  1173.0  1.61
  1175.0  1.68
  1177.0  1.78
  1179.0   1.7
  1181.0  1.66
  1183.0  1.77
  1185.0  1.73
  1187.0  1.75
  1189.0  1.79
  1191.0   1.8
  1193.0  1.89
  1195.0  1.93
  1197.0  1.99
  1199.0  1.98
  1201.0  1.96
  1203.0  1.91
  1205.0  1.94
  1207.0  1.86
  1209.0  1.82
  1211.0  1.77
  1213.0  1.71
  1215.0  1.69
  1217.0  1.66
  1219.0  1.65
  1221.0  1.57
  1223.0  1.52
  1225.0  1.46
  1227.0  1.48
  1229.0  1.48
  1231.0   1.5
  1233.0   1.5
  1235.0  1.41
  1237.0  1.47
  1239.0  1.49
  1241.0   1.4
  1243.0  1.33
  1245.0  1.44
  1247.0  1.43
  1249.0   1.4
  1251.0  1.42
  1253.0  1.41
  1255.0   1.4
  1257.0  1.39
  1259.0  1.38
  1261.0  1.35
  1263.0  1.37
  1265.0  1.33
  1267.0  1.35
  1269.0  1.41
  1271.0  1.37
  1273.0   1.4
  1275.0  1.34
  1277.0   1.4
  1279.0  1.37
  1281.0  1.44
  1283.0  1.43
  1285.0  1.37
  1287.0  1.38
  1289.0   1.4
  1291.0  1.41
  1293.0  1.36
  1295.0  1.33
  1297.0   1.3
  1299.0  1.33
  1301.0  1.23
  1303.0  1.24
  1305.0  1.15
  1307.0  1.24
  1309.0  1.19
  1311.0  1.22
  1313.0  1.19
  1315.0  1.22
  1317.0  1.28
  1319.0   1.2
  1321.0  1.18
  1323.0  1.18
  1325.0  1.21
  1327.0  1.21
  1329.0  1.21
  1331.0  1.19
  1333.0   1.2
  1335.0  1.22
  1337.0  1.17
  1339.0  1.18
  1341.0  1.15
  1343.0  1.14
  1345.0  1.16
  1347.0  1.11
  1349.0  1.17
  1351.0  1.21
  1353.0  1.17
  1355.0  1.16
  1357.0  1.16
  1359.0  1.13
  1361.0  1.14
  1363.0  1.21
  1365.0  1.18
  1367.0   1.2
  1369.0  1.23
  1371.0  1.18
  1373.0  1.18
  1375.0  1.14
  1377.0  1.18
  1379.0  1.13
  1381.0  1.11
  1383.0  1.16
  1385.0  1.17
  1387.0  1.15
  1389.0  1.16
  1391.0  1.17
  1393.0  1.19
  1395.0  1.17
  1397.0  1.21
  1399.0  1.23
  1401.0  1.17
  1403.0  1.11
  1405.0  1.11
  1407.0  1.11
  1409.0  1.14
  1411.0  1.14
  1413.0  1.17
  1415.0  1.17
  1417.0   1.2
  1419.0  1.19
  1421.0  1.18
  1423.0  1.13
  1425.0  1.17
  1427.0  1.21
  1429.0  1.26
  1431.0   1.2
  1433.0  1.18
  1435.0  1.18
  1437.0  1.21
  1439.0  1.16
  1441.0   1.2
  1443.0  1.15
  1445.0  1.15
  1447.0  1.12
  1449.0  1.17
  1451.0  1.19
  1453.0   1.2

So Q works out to 0.14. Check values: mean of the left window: 1.8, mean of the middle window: 1.37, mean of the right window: 1.16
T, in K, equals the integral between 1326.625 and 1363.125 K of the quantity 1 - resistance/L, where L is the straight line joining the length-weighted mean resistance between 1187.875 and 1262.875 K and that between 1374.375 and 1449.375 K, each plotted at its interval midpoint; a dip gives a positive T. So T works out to 4.23 K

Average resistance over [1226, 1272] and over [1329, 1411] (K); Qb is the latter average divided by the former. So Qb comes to 0.83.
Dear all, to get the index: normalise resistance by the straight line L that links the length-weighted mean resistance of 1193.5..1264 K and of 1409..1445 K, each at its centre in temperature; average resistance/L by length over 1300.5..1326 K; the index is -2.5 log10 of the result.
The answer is 0.17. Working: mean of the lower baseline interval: 1.59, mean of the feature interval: 1.21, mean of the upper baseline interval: 1.18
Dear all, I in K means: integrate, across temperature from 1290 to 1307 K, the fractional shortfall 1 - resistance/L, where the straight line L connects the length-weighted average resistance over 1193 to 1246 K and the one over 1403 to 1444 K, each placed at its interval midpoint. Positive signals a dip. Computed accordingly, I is 2.1 K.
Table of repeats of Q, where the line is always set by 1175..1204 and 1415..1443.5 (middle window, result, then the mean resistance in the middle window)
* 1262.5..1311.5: 0.17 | 1.34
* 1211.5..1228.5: 0.10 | 1.59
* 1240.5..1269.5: 0.19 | 1.39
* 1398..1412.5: 0.10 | 1.15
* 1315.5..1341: 0.21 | 1.2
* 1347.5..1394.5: 0.15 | 1.17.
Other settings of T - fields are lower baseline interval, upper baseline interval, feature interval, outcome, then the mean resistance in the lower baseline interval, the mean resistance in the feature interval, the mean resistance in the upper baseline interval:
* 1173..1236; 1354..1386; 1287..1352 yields 5.3 K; 1.72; 1.23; 1.17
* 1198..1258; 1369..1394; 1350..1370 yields 0.7 K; 1.58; 1.18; 1.16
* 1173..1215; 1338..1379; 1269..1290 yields 1.2 K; 1.81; 1.39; 1.17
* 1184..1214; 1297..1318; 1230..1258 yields 3.0 K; 1.86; 1.43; 1.23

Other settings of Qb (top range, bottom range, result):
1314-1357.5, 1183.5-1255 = 0.72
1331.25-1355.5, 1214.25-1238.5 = 0.77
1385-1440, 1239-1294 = 0.84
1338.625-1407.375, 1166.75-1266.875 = 0.72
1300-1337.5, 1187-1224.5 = 0.67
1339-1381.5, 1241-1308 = 0.86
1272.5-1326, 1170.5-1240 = 0.76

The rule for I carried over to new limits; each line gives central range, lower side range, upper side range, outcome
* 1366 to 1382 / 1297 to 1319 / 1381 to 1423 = 0.2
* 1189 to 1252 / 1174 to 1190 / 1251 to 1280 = -2.7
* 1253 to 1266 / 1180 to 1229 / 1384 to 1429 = 1.8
